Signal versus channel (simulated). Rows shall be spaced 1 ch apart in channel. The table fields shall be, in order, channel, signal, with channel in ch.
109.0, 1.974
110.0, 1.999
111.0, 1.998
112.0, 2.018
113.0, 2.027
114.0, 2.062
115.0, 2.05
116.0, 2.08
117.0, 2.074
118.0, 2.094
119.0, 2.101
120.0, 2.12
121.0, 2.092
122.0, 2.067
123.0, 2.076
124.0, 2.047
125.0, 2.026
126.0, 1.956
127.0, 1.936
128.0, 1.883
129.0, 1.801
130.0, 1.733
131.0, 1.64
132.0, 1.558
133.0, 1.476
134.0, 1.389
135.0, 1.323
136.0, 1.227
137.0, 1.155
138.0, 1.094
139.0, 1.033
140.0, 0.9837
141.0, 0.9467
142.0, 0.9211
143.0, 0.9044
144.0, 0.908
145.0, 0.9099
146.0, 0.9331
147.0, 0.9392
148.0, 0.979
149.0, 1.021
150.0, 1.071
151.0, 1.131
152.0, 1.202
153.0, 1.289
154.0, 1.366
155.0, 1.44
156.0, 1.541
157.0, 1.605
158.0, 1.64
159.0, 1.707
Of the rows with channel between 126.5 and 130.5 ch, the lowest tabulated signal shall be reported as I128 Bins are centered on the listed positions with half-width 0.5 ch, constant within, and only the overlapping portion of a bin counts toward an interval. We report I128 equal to 1.733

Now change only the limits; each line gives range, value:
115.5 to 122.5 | 2.067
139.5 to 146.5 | 0.9044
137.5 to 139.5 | 1.033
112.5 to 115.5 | 2.027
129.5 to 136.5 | 1.227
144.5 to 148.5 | 0.9099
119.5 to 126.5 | 1.956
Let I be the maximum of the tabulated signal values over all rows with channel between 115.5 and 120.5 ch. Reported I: 2.12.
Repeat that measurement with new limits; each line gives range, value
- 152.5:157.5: 1.605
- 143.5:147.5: 0.9392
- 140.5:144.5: 0.9467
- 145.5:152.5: 1.202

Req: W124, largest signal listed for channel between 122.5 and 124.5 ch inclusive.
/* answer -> 2.076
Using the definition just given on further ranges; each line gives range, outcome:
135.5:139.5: 1.227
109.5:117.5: 2.08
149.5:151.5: 1.131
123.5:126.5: 2.047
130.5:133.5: 1.64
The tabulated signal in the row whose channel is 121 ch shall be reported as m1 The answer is 2.092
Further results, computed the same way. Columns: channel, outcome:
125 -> 2.026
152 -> 1.202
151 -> 1.131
